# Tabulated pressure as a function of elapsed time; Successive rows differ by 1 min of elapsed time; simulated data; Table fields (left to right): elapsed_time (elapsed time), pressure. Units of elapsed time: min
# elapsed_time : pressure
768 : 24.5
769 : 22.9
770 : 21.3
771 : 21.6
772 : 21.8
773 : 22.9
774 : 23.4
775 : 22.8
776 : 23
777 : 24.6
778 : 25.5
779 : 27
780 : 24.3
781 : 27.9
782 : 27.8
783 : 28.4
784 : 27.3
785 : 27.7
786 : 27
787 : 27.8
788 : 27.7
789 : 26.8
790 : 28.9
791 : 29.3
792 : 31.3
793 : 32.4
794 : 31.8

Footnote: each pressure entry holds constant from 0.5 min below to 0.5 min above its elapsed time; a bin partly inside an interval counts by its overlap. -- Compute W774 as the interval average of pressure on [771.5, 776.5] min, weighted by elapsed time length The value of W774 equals 22.8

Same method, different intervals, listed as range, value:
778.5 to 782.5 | 26.8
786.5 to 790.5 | 27.8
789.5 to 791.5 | 29.1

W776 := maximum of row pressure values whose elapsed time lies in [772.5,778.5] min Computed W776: 25.5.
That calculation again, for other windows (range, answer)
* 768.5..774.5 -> 23.4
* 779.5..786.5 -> 28.4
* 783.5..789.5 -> 27.8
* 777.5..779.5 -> 27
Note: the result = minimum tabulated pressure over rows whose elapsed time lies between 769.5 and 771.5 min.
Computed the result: 21.3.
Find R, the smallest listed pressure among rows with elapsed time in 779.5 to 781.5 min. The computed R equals 24.3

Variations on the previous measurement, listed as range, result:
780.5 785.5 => 27.3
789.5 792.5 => 28.9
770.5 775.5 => 21.6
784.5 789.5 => 26.8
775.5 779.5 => 23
